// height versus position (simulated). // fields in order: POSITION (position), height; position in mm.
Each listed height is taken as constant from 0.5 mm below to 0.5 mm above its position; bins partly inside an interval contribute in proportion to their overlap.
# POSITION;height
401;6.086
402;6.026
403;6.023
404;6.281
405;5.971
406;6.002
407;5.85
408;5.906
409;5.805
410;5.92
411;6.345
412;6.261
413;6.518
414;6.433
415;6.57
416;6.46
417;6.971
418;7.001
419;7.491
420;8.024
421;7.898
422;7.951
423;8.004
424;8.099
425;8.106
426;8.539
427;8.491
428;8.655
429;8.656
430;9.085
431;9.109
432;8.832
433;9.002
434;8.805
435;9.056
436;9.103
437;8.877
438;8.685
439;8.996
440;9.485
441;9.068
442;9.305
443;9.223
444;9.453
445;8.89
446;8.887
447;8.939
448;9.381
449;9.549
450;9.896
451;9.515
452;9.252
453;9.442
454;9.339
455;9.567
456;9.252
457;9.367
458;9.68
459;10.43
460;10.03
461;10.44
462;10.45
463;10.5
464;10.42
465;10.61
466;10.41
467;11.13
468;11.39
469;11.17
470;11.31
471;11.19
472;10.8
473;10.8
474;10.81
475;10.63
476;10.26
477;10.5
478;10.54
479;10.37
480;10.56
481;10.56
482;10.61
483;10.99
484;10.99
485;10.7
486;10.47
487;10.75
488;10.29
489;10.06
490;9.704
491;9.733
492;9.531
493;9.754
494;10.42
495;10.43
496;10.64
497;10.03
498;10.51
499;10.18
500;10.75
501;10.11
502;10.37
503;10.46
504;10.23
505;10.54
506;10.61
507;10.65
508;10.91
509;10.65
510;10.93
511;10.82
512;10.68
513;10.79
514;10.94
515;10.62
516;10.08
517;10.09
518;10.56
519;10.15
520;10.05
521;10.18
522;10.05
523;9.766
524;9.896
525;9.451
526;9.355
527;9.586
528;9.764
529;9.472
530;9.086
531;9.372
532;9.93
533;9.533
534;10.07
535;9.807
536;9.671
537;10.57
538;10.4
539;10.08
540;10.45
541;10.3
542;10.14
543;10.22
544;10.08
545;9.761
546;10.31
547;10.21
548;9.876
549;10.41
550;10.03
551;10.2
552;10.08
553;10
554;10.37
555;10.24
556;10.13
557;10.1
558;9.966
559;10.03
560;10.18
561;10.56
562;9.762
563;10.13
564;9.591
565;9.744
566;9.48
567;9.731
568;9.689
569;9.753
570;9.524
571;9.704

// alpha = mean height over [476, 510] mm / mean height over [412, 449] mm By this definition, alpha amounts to 1.2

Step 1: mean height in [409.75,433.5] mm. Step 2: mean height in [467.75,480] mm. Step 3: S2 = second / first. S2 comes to 1.40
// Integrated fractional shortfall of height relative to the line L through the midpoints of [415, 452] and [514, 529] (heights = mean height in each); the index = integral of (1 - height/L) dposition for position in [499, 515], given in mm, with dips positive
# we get -1.4 mm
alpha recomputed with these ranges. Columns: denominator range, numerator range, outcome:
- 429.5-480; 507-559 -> 1.03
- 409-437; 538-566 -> 1.29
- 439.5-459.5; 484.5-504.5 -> 1.09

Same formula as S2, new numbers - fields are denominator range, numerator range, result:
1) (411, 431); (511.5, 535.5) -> 1.30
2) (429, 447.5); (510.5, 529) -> 1.12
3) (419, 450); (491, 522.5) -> 1.18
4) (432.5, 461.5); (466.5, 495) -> 1.13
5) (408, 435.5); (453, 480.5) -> 1.36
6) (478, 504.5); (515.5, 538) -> 0.95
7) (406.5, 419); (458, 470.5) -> 1.67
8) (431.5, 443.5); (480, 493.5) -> 1.14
